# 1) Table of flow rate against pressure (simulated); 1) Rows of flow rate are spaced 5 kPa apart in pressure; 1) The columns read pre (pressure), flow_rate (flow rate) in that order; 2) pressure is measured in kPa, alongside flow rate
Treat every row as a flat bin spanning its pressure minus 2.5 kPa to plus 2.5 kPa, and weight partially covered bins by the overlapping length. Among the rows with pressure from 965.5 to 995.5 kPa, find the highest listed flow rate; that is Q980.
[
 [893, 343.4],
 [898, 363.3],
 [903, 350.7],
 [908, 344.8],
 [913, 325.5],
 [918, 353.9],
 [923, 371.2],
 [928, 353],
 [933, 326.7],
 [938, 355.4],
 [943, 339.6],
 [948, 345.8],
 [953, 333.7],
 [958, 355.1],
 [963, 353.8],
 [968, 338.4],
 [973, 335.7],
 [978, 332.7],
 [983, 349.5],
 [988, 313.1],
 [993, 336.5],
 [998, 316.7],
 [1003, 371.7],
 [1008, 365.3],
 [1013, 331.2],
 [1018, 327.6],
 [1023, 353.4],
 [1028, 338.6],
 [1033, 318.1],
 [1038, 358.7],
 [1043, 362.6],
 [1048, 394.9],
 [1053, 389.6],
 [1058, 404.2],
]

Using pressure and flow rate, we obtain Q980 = 349.5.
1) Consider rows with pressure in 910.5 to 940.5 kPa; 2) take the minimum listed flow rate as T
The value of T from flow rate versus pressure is 325.5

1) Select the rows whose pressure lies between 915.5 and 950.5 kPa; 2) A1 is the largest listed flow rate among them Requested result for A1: 371.2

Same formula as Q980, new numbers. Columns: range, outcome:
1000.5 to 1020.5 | 371.7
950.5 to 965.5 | 355.1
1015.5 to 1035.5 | 353.4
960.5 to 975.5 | 353.8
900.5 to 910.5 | 350.7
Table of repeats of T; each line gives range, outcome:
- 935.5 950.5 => 339.6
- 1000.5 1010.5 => 365.3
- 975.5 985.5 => 332.7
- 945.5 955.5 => 333.7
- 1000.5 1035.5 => 318.1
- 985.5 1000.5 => 313.1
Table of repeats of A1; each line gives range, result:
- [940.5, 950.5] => 345.8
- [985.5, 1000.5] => 336.5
